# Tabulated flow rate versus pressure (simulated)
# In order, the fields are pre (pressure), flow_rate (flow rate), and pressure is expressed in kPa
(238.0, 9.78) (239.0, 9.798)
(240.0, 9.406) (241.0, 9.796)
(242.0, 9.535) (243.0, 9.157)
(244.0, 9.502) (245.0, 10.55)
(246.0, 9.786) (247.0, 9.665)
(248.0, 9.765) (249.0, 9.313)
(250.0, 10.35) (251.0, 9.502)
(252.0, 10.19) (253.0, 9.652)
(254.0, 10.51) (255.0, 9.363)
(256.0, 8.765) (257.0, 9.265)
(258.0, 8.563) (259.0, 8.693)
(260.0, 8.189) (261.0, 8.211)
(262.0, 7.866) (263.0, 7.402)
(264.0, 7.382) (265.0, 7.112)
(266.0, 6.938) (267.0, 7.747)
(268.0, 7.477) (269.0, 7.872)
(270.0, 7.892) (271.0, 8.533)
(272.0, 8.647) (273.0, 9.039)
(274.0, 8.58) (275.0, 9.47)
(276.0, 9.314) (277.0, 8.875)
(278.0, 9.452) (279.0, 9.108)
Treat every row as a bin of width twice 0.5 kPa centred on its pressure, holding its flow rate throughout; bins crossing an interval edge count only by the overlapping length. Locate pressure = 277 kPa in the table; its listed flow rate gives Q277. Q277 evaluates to 8.875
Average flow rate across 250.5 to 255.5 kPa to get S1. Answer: 9.84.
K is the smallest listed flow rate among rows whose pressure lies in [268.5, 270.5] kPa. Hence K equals 7.872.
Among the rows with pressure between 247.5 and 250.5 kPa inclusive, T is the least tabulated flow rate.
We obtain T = 9.313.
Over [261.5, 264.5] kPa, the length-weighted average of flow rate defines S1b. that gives 7.55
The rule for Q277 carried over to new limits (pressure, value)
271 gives 8.533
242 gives 9.535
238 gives 9.78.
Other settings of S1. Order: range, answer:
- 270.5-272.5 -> 8.59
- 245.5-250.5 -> 9.78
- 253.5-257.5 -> 9.48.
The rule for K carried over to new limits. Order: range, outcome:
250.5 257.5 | 8.765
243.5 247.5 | 9.502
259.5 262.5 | 7.866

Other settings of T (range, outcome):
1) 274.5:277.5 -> 8.875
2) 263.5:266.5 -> 6.938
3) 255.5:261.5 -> 8.189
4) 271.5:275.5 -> 8.58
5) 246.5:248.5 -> 9.665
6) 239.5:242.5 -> 9.406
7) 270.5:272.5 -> 8.533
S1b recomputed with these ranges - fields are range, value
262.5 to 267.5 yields 7.32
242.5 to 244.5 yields 9.33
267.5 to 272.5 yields 8.08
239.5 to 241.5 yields 9.6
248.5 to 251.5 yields 9.72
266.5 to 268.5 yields 7.61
